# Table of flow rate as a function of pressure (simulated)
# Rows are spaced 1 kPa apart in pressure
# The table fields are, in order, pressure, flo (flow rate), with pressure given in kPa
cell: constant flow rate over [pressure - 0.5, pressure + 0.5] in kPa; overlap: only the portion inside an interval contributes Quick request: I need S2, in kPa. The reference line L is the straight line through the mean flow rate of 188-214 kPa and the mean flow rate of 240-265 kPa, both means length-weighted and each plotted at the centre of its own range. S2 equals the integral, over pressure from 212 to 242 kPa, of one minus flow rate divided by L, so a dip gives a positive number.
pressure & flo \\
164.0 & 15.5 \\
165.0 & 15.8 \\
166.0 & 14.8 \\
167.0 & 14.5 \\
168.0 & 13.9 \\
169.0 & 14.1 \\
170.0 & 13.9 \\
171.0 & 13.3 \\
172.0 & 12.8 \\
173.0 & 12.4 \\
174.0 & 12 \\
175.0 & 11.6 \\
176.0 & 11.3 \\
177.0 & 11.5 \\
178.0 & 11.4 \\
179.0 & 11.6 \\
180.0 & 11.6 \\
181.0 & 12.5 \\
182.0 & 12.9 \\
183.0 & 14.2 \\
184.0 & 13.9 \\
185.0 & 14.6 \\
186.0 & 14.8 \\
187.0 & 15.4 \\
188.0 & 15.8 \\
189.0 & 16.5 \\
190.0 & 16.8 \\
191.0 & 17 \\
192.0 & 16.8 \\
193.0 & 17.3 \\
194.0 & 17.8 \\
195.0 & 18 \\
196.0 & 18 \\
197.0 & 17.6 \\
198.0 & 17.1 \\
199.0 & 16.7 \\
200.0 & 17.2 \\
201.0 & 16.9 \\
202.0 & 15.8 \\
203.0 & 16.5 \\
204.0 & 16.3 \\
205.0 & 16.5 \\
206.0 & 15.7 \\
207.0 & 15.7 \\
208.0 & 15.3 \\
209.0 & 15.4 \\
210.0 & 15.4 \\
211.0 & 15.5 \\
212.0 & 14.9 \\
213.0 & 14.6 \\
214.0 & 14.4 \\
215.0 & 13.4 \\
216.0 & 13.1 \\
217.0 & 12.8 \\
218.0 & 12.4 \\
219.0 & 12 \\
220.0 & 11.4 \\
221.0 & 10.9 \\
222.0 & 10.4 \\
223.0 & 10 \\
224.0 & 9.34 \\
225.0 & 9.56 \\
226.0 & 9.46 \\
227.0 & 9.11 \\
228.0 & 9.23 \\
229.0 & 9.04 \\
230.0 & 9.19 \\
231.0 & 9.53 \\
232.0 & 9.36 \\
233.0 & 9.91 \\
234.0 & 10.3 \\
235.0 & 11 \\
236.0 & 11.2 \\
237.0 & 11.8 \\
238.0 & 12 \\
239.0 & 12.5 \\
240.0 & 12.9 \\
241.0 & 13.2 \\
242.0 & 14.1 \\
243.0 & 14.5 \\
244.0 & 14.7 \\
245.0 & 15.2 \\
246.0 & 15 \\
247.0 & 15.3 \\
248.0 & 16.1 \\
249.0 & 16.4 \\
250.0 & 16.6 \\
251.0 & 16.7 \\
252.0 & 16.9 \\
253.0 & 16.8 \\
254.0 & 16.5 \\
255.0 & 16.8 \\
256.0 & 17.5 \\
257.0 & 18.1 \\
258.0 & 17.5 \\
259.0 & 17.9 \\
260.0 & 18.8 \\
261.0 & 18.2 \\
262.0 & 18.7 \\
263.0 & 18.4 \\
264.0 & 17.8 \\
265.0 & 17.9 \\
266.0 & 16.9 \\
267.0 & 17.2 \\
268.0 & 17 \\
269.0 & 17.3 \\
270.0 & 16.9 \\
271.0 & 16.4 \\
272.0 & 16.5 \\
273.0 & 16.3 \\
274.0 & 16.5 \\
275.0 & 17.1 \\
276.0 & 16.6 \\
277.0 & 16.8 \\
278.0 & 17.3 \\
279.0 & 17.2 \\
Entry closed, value 9.4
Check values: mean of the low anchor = 16.4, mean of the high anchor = 16.5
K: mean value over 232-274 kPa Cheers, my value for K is 15.6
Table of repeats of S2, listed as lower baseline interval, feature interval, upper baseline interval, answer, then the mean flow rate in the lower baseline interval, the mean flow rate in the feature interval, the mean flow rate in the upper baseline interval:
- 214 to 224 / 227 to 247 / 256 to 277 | 3.1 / 11.8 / 11.8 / 17.4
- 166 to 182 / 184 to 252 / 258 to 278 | 3.2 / 12.6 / 14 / 17.3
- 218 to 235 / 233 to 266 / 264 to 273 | -3.7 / 10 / 15.5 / 17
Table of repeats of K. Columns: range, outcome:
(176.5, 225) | 14.6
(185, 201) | 16.8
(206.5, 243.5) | 12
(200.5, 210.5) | 15.9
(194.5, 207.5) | 16.8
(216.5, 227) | 10.7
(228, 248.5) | 12.3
